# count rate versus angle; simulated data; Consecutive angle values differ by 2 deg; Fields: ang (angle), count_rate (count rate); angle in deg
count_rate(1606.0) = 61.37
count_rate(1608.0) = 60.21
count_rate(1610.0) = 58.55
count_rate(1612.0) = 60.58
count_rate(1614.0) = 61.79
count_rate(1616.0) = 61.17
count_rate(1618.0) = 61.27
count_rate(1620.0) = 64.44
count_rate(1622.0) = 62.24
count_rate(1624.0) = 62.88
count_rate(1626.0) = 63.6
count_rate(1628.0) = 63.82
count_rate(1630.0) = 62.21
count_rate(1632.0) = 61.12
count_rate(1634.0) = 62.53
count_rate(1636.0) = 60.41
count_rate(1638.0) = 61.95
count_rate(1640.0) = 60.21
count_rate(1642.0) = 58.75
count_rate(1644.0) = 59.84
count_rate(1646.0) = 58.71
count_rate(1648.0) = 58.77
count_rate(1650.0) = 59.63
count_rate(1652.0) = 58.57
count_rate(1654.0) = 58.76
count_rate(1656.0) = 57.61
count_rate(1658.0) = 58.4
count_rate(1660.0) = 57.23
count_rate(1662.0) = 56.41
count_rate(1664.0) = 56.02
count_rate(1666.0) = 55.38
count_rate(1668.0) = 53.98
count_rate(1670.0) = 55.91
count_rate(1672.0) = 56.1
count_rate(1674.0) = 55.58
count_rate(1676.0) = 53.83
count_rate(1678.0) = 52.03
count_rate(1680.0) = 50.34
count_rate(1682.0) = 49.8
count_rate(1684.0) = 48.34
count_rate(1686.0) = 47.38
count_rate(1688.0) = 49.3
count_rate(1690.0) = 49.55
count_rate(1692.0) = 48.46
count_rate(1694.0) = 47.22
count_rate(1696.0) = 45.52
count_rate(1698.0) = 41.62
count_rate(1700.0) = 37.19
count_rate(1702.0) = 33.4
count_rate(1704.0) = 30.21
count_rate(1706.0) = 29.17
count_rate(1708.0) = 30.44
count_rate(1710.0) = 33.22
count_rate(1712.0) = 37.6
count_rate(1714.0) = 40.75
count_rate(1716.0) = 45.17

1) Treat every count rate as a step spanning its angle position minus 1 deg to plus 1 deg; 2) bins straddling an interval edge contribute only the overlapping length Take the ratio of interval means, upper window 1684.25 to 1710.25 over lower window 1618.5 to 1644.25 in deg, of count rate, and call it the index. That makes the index 0.66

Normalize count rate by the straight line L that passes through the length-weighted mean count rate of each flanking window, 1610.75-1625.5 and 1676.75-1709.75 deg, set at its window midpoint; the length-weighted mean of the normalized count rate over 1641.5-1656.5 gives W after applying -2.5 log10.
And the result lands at -0.09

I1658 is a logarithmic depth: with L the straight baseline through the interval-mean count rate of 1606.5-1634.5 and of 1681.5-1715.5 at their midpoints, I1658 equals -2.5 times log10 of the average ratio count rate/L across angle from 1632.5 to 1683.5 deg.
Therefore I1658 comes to -0.10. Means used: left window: 61.9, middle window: 57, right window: 41.1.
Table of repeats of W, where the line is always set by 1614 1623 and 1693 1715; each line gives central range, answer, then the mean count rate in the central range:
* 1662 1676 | -0.17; 55.4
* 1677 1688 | -0.15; 49.6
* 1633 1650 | -0.09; 60.1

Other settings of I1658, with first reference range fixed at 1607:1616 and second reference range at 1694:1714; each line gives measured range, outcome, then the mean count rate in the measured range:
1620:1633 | -0.12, 62.8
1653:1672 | -0.20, 56.6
